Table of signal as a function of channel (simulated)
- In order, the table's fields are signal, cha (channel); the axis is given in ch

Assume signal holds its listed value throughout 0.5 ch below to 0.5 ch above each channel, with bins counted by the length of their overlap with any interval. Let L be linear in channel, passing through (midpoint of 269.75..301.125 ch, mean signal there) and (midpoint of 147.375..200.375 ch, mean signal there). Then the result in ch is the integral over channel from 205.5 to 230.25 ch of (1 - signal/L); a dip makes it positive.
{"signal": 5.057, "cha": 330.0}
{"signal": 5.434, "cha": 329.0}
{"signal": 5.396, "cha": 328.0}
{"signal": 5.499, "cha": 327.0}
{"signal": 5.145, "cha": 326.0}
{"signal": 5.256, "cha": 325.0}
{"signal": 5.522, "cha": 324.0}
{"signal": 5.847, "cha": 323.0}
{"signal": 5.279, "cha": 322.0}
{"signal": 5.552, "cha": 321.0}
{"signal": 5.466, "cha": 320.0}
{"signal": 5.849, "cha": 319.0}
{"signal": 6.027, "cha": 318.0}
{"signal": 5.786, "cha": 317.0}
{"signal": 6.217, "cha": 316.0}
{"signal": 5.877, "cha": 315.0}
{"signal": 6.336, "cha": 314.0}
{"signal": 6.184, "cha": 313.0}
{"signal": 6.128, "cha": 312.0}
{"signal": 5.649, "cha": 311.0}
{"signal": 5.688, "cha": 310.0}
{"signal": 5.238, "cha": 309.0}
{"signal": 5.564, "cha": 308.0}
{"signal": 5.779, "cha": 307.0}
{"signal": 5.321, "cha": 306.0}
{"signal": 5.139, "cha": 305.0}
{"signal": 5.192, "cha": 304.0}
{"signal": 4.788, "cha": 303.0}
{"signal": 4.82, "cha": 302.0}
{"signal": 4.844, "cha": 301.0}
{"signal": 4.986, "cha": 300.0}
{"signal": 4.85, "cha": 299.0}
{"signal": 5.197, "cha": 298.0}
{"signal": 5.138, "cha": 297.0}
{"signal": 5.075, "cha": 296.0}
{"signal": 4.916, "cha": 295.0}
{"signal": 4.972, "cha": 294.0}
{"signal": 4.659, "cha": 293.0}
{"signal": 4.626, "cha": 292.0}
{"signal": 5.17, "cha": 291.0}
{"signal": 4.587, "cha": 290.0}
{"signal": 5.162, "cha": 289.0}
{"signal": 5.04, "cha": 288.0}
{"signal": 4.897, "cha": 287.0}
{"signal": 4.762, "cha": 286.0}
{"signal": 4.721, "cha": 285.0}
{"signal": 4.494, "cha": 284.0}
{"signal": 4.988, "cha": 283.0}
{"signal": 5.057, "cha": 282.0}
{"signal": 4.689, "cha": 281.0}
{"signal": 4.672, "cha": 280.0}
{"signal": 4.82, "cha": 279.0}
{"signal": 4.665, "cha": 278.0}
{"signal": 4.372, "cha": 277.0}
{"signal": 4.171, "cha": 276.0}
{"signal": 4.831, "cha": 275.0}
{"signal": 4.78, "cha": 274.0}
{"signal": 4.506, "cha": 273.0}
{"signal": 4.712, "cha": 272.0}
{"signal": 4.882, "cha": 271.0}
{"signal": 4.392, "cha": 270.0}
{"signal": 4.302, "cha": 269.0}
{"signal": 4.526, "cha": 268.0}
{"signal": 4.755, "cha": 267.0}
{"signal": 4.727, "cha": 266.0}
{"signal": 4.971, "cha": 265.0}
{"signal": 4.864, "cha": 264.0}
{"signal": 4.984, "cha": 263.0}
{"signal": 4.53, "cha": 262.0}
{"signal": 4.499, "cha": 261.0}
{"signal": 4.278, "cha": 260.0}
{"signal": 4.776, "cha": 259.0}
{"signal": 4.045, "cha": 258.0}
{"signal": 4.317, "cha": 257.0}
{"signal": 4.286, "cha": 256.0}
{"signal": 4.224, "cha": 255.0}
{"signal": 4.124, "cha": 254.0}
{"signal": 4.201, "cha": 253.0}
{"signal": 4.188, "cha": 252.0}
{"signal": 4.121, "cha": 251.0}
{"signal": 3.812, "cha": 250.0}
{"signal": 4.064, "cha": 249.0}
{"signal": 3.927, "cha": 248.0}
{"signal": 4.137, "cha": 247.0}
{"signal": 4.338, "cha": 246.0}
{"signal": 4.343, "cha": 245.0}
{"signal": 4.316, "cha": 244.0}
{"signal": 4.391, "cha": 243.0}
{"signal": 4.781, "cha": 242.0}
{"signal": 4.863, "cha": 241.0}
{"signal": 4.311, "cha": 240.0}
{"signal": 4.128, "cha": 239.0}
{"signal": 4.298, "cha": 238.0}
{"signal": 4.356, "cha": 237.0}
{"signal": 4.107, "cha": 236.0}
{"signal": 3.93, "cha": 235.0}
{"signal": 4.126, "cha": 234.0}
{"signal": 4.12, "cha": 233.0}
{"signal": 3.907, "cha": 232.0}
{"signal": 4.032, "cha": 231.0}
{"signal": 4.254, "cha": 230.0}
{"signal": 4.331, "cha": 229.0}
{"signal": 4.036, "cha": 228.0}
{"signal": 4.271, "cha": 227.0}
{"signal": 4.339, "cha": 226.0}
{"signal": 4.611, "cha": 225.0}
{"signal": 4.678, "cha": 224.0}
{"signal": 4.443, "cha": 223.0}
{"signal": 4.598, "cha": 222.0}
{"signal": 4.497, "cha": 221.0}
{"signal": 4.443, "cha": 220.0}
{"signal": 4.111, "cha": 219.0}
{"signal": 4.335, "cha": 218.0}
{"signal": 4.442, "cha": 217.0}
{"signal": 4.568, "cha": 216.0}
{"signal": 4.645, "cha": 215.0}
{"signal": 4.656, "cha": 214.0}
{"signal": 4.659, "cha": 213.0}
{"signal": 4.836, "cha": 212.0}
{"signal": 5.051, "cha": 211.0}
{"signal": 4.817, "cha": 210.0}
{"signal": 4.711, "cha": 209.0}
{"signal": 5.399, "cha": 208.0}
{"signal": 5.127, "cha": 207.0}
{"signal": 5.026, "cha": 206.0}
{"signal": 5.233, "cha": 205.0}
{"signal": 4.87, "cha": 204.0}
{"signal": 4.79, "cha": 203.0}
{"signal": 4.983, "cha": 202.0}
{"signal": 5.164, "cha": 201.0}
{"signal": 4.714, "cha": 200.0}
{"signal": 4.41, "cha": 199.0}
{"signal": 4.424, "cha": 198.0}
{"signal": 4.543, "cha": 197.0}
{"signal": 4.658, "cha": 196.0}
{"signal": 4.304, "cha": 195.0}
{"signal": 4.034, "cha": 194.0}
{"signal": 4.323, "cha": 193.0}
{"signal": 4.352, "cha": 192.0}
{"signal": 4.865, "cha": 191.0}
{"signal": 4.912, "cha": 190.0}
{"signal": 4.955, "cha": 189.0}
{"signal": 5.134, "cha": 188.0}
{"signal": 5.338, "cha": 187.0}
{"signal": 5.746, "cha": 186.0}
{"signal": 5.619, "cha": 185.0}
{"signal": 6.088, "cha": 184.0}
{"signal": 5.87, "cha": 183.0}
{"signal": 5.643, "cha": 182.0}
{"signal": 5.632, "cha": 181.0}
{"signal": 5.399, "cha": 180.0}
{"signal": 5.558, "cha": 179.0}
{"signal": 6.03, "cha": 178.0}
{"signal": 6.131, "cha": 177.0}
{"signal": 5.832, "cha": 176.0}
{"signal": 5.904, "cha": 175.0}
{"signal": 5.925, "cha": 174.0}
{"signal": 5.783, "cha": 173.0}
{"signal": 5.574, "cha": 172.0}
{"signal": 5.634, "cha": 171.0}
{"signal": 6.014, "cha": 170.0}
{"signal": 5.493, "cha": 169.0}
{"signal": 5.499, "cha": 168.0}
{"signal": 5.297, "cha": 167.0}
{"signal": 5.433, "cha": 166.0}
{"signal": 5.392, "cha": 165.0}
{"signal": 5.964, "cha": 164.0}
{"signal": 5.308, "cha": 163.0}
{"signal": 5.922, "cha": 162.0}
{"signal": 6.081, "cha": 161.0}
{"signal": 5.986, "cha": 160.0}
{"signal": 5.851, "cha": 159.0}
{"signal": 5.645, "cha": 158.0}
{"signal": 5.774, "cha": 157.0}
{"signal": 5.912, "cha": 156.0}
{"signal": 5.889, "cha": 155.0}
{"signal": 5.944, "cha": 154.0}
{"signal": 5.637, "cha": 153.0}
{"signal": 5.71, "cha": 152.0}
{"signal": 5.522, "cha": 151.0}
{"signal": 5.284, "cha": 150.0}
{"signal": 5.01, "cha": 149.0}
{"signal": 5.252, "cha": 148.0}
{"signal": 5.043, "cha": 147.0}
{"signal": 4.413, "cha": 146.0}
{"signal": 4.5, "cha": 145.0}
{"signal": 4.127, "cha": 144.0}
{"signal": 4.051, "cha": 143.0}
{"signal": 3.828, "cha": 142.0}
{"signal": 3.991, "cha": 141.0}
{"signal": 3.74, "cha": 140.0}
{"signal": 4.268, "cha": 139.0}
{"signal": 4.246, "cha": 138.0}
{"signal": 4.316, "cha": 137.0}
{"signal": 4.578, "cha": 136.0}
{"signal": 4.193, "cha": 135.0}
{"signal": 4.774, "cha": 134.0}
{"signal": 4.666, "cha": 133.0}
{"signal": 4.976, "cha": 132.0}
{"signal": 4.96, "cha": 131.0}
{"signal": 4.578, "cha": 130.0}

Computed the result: 2.8 ch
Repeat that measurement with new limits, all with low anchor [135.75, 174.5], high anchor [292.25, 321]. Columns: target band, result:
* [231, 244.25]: 2.64 ch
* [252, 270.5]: 3.03 ch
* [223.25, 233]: 1.92 ch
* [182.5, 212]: 1.88 ch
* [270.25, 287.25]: 2.15 ch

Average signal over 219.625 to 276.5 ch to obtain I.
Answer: 4.38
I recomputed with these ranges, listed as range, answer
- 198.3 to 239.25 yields 4.54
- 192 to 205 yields 4.62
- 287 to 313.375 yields 5.17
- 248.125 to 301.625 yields 4.64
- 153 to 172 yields 5.72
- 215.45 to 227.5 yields 4.45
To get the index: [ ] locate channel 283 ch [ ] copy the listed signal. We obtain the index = 4.988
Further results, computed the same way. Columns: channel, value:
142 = 3.828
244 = 4.316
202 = 4.983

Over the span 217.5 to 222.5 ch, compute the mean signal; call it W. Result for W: 4.4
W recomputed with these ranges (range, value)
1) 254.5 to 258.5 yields 4.22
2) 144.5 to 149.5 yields 4.84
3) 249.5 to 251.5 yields 3.97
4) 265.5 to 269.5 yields 4.58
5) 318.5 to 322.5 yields 5.54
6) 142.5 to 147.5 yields 4.43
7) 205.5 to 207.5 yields 5.08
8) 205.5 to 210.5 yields 5.02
